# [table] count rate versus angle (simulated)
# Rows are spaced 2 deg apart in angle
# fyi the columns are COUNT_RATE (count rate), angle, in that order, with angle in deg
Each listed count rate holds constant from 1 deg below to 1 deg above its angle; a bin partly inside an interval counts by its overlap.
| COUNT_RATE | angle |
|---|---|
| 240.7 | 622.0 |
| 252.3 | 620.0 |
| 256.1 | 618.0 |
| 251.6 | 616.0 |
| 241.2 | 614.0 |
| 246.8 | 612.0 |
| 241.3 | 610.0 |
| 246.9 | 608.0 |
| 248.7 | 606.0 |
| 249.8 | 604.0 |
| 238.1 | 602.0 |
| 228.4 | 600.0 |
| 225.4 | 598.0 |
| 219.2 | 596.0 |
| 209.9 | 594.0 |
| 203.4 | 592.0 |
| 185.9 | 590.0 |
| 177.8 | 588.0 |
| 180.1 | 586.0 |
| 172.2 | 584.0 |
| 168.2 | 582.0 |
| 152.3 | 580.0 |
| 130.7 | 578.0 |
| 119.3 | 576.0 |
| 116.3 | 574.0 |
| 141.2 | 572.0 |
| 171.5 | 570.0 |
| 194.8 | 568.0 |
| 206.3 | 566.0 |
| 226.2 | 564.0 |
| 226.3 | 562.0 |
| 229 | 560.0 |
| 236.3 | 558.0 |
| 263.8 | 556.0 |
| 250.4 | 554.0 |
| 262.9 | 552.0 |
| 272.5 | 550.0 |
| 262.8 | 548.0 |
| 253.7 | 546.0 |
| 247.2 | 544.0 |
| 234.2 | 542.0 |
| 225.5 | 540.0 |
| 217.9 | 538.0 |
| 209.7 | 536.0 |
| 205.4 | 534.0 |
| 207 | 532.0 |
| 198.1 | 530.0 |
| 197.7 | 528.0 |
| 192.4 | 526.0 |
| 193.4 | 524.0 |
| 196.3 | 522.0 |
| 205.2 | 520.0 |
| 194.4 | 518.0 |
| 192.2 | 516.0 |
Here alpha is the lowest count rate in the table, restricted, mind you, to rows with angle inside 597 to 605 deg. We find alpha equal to 225.4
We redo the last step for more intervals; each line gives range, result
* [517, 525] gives 193.4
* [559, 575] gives 116.3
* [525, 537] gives 192.4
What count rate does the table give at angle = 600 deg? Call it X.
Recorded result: 228.4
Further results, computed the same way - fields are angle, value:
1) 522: 196.3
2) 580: 152.3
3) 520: 205.2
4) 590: 185.9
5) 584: 172.2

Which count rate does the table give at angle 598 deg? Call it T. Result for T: 225.4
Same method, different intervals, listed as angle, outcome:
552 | 262.9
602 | 238.1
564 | 226.2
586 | 180.1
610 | 241.3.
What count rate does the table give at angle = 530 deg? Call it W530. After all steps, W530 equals 198.1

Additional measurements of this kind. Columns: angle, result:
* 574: 116.3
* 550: 272.5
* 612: 246.8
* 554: 250.4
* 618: 256.1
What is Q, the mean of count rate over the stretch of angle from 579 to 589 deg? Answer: 170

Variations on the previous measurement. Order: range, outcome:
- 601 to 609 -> 246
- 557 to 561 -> 233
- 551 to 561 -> 248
